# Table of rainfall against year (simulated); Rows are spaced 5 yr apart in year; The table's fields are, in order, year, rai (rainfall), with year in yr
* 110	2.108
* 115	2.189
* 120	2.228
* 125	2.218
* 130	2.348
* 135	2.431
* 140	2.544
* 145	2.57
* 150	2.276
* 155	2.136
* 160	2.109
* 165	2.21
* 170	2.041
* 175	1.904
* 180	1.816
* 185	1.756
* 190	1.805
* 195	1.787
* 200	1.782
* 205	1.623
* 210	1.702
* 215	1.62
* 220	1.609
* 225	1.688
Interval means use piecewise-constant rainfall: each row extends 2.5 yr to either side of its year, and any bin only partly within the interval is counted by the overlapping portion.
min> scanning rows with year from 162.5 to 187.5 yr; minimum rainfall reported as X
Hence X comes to 1.756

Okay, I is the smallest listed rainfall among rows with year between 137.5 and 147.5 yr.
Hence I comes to 2.544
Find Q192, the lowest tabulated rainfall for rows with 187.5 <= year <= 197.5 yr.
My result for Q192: 1.787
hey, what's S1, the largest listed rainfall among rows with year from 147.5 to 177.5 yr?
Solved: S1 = 2.276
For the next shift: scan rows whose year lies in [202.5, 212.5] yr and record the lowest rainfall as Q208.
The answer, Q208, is 1.623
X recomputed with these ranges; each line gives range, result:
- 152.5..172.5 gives 2.041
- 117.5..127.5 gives 2.218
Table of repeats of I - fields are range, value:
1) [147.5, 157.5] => 2.136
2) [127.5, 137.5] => 2.348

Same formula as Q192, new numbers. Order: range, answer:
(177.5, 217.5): 1.62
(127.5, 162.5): 2.109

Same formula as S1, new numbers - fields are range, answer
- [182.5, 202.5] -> 1.805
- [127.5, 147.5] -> 2.57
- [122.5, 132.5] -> 2.348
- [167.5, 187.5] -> 2.041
